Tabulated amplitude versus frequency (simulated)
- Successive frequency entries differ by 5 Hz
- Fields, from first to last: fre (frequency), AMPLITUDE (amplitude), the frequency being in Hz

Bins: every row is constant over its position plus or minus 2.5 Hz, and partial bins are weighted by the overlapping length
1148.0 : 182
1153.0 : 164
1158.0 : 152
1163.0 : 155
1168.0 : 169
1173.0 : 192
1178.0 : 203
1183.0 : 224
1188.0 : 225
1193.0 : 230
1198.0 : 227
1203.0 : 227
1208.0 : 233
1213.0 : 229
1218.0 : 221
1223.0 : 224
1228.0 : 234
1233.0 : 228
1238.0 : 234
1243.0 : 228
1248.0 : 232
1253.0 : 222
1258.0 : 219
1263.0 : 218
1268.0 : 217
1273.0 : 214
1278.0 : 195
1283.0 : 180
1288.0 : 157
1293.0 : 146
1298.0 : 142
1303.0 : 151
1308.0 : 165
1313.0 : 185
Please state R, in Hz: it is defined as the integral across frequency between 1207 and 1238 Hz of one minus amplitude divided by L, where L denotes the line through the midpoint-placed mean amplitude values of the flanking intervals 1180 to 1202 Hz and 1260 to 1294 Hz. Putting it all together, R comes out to -2.17 Hz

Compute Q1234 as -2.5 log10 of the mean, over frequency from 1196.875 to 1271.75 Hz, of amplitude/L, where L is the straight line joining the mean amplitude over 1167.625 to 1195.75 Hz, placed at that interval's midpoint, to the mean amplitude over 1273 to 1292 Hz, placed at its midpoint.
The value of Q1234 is -0.16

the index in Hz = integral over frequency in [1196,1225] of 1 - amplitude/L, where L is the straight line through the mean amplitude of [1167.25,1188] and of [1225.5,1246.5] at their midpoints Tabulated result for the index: -1.1 Hz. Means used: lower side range 203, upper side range 231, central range 227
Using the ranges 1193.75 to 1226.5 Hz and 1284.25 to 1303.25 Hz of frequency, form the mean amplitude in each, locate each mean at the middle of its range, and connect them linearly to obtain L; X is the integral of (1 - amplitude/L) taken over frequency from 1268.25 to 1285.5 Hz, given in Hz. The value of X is -3.4 Hz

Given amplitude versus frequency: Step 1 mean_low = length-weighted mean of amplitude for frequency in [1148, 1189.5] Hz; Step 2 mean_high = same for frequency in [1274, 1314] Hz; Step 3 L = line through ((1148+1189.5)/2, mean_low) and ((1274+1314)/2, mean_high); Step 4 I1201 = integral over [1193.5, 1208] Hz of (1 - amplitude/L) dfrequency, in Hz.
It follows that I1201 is -3.9 Hz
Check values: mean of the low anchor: 184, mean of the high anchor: 166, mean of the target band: 228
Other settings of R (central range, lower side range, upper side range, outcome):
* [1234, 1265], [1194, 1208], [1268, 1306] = -4.6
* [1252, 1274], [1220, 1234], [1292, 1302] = -3.9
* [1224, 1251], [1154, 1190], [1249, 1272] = -2.5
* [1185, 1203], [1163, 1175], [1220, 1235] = -2.7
